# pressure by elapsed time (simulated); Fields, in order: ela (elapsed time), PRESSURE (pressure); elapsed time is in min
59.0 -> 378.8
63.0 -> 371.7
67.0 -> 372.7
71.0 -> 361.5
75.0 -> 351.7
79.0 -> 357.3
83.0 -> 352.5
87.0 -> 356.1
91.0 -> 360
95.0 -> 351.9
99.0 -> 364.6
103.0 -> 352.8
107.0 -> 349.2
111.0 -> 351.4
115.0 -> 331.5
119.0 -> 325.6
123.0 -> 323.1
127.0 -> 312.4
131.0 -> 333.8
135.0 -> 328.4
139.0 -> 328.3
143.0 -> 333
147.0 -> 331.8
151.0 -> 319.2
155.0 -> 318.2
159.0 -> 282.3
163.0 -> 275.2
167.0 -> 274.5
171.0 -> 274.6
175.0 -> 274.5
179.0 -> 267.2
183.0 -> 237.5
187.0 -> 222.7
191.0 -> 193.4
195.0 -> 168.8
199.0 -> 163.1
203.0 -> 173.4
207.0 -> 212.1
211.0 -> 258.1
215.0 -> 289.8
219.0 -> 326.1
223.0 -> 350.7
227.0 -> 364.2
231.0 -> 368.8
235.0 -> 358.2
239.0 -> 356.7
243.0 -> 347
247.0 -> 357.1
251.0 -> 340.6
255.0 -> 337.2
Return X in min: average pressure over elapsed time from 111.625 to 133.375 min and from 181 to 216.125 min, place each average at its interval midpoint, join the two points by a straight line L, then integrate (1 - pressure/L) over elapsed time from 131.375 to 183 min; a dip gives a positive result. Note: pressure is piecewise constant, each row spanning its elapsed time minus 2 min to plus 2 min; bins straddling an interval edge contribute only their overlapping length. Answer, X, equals -4.7 min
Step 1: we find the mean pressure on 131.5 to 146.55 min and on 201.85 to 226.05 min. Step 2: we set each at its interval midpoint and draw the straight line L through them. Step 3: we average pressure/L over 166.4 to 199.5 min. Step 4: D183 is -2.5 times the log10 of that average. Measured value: 0.28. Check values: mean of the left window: 330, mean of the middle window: 232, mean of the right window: 276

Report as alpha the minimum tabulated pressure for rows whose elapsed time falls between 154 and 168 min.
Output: 274.5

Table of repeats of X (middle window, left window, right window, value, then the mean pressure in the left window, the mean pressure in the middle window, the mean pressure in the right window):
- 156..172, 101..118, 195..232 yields 1.38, 345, 279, 270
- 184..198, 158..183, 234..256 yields 4.63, 271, 196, 350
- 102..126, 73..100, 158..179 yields -0.60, 356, 337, 275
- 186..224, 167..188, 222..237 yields 9.97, 259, 233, 361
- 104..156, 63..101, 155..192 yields -3.93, 359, 330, 261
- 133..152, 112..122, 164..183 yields -1.64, 330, 329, 269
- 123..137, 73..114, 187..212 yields -1.19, 354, 325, 195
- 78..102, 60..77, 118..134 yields -0.49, 365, 357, 324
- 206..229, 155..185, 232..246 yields 1.85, 273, 304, 355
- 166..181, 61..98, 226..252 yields 3.57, 360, 273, 356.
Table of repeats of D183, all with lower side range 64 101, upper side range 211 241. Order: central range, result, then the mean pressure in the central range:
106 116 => 0.032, 345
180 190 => 0.439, 230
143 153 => 0.074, 327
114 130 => 0.097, 323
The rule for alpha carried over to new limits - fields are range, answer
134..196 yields 168.8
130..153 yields 319.2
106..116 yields 331.5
